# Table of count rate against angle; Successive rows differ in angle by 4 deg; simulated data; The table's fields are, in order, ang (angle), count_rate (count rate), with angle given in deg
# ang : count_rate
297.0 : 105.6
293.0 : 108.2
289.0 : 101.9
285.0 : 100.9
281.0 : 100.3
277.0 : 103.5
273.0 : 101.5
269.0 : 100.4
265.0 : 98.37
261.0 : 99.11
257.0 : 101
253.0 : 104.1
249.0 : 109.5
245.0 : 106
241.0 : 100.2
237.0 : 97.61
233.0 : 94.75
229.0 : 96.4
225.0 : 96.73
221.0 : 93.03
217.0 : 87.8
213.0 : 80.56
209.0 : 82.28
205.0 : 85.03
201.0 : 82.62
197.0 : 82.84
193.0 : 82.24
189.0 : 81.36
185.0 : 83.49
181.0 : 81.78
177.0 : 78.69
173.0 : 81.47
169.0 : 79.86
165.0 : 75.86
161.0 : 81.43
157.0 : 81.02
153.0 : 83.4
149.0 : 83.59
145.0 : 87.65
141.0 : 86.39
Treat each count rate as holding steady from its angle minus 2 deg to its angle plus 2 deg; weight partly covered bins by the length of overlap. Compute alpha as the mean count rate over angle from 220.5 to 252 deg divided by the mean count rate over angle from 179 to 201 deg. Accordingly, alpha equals 1.21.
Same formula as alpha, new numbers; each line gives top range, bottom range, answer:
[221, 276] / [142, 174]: 1.22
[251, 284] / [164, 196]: 1.25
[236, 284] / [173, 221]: 1.23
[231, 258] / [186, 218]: 1.23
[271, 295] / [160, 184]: 1.29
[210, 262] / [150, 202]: 1.20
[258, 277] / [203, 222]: 1.17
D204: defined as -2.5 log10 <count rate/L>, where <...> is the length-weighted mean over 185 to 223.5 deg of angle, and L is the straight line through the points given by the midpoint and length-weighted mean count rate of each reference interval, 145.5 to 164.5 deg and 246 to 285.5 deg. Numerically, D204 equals 0.08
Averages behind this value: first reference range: 82.3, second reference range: 102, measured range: 84.3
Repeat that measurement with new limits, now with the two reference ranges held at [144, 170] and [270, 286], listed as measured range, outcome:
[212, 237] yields 0.00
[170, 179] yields 0.06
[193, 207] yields 0.07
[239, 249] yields -0.09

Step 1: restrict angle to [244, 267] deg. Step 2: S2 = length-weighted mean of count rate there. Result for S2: 103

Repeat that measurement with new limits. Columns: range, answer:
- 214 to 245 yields 95.4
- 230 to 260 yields 102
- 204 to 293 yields 97.7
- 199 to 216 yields 82.9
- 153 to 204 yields 81.2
